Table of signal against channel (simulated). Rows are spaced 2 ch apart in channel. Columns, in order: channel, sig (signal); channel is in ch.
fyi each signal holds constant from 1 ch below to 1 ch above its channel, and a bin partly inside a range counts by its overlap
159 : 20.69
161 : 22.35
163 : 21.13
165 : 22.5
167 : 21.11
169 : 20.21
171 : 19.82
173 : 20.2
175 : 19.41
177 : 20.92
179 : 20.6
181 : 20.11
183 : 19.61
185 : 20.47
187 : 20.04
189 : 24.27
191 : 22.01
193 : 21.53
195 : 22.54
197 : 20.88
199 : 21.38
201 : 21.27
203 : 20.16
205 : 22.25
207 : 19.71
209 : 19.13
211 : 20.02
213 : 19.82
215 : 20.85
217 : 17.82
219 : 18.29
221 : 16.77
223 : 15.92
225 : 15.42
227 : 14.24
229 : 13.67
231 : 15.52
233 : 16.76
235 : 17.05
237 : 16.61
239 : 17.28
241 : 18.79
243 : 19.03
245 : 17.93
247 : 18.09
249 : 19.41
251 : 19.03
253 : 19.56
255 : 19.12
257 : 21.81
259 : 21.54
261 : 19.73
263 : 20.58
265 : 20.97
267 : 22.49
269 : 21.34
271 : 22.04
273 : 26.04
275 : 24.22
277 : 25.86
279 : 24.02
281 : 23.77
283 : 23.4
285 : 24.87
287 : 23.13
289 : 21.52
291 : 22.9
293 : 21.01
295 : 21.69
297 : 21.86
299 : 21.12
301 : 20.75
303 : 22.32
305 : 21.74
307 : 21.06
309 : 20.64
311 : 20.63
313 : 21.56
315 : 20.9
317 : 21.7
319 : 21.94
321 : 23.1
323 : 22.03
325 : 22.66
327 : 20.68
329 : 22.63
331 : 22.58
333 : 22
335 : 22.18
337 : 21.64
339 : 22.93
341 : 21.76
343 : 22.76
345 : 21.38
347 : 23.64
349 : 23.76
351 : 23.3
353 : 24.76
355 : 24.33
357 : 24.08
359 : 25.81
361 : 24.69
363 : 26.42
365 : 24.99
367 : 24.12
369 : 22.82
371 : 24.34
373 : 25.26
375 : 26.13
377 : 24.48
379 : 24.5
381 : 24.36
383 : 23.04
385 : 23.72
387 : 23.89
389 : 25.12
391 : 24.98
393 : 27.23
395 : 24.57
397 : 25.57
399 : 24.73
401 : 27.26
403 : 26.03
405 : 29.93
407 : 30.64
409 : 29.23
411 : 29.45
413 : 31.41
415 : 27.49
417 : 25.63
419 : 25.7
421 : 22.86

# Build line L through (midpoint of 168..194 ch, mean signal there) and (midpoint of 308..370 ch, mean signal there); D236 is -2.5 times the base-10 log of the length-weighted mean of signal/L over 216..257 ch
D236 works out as 0.227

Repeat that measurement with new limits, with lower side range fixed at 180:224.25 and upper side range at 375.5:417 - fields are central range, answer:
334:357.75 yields 0.08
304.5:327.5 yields 0.11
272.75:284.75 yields -0.09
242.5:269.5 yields 0.10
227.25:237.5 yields 0.32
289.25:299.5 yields 0.07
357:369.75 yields 0.02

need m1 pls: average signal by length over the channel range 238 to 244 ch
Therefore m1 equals 18.4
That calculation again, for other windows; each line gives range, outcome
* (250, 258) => 19.9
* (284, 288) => 24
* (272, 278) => 25.4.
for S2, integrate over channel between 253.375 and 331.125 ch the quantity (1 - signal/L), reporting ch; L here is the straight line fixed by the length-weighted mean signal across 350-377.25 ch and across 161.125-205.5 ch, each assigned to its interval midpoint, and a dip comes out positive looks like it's 3.9 ch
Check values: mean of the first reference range 21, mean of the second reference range 24.7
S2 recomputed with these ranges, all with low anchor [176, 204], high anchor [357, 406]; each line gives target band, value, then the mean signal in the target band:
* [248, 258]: 1.2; 19.8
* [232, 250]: 3.5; 17.9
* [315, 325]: 0.7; 22.1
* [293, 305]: 1.0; 21.5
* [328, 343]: 1.2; 22.3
